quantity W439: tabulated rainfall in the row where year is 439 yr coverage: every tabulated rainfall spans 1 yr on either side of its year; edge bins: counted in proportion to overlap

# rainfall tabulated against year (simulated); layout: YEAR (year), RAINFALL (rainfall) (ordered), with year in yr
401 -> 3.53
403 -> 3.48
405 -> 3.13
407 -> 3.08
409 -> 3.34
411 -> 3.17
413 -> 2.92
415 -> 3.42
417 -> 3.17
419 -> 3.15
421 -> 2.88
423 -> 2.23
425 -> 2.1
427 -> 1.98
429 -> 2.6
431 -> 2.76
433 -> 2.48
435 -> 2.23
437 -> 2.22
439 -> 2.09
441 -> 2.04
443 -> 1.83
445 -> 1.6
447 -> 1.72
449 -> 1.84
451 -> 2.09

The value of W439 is 2.09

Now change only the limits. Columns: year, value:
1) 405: 3.13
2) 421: 2.88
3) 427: 1.98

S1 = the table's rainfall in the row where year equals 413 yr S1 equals 2.92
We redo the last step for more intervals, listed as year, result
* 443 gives 1.83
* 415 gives 3.42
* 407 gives 3.08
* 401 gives 3.53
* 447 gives 1.72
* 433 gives 2.48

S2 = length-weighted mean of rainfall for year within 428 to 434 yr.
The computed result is 2.61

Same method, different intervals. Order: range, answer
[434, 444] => 2.08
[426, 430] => 2.29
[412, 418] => 3.17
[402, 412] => 3.24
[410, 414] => 3.04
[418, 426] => 2.59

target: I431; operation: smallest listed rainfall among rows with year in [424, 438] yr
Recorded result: 1.98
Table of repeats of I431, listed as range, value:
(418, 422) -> 2.88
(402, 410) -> 3.08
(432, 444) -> 1.83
